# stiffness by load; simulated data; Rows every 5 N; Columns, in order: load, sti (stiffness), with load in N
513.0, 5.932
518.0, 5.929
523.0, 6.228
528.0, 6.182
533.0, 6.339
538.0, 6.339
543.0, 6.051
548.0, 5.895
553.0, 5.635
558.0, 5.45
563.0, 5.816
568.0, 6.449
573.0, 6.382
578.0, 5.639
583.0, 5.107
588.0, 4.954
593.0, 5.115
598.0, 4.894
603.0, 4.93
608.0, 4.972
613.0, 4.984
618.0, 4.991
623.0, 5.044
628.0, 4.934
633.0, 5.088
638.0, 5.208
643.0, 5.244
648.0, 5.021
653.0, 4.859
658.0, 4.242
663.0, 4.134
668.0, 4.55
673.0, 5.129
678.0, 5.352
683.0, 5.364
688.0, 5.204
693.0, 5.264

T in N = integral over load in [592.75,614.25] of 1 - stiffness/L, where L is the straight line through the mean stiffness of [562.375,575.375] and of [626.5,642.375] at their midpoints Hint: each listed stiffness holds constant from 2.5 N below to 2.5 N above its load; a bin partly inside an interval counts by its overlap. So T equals 2.6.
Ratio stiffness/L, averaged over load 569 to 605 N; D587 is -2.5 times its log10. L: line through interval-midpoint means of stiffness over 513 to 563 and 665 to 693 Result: 0.07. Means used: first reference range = 5.99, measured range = 5.34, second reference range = 5.12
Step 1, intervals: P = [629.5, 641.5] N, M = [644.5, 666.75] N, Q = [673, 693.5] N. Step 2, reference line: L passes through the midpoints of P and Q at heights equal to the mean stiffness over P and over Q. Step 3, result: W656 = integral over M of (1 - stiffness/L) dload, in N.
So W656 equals 2.6 N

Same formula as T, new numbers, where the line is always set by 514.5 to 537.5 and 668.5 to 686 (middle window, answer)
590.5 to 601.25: 1.4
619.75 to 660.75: 3.7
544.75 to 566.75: 0.8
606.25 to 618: 1.3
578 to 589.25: 1.2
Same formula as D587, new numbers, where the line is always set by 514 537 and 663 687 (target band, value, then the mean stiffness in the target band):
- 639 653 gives 0.03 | 5.09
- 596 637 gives 0.10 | 4.99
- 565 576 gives -0.10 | 6.35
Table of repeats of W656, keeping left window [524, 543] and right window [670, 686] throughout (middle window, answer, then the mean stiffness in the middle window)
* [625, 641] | 1.4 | 5.08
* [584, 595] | 1.5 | 5.04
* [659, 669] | 2.0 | 4.3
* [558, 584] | 0.5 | 5.88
